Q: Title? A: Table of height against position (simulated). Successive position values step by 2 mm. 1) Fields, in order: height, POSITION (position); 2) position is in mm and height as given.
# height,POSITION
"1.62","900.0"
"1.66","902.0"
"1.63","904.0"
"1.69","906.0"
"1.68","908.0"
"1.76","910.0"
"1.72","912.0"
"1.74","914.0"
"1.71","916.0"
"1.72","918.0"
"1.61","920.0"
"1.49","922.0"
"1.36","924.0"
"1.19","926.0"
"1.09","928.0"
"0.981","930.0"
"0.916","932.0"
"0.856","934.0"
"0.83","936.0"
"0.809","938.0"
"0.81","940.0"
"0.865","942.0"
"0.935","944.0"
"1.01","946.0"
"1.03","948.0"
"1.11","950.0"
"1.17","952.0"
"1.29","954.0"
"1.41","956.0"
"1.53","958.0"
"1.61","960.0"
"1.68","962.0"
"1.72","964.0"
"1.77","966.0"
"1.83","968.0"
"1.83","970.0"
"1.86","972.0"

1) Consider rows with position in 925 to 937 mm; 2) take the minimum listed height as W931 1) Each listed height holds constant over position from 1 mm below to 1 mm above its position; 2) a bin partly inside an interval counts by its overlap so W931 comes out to 0.83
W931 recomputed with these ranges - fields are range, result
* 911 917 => 1.71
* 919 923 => 1.49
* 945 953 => 1.01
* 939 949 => 0.81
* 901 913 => 1.63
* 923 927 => 1.19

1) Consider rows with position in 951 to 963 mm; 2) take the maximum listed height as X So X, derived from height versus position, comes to 1.68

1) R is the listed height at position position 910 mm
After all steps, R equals 1.76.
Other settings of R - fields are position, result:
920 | 1.61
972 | 1.86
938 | 0.809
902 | 1.66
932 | 0.916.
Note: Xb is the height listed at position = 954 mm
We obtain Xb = 1.29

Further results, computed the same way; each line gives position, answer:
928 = 1.09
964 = 1.72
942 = 0.865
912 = 1.72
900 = 1.62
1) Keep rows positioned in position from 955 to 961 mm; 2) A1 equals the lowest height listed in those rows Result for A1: 1.41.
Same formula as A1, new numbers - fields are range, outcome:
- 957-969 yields 1.53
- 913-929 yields 1.09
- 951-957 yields 1.17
